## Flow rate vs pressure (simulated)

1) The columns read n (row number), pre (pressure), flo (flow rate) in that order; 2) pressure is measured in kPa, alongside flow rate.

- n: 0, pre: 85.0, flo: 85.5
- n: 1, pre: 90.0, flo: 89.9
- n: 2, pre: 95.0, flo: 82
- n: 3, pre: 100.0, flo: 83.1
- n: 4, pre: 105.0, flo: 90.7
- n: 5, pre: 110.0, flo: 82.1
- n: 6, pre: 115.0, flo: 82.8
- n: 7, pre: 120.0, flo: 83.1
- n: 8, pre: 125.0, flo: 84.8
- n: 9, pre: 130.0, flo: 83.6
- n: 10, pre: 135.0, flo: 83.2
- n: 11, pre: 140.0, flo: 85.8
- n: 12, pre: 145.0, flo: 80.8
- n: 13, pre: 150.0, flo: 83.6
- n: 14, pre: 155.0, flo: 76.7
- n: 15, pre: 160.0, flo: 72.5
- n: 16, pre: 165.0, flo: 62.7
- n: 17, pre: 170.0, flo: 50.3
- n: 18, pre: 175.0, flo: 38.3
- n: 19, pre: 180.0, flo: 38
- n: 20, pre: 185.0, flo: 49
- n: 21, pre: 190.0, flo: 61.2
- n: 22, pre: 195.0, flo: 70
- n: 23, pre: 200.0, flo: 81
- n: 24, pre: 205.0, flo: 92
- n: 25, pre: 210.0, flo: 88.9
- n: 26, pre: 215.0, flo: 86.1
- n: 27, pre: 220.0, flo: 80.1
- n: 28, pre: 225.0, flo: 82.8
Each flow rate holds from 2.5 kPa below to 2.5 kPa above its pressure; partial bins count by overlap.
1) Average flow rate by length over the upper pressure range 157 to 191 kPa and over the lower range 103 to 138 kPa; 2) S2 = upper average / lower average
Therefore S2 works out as 0.6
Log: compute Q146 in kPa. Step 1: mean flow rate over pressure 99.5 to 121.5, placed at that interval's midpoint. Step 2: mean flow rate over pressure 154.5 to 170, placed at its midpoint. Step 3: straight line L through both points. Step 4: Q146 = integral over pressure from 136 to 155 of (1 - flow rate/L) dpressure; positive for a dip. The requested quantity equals -2.7 kPa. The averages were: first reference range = 84.5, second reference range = 66.6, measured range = 82.5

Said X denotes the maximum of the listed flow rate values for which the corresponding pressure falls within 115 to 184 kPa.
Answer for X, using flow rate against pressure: 85.8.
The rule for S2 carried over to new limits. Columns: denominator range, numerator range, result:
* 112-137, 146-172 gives 0.84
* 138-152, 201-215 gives 1.06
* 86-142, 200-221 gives 1.02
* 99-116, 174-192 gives 0.55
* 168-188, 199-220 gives 1.96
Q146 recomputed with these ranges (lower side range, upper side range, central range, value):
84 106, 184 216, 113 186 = 9.5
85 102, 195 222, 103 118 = 0.0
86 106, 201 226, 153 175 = 6.1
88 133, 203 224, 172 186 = 7.3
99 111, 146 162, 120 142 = -0.6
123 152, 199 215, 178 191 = 5.7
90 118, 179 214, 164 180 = 5.8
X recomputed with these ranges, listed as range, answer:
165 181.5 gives 62.7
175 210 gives 92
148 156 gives 83.6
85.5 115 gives 90.7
